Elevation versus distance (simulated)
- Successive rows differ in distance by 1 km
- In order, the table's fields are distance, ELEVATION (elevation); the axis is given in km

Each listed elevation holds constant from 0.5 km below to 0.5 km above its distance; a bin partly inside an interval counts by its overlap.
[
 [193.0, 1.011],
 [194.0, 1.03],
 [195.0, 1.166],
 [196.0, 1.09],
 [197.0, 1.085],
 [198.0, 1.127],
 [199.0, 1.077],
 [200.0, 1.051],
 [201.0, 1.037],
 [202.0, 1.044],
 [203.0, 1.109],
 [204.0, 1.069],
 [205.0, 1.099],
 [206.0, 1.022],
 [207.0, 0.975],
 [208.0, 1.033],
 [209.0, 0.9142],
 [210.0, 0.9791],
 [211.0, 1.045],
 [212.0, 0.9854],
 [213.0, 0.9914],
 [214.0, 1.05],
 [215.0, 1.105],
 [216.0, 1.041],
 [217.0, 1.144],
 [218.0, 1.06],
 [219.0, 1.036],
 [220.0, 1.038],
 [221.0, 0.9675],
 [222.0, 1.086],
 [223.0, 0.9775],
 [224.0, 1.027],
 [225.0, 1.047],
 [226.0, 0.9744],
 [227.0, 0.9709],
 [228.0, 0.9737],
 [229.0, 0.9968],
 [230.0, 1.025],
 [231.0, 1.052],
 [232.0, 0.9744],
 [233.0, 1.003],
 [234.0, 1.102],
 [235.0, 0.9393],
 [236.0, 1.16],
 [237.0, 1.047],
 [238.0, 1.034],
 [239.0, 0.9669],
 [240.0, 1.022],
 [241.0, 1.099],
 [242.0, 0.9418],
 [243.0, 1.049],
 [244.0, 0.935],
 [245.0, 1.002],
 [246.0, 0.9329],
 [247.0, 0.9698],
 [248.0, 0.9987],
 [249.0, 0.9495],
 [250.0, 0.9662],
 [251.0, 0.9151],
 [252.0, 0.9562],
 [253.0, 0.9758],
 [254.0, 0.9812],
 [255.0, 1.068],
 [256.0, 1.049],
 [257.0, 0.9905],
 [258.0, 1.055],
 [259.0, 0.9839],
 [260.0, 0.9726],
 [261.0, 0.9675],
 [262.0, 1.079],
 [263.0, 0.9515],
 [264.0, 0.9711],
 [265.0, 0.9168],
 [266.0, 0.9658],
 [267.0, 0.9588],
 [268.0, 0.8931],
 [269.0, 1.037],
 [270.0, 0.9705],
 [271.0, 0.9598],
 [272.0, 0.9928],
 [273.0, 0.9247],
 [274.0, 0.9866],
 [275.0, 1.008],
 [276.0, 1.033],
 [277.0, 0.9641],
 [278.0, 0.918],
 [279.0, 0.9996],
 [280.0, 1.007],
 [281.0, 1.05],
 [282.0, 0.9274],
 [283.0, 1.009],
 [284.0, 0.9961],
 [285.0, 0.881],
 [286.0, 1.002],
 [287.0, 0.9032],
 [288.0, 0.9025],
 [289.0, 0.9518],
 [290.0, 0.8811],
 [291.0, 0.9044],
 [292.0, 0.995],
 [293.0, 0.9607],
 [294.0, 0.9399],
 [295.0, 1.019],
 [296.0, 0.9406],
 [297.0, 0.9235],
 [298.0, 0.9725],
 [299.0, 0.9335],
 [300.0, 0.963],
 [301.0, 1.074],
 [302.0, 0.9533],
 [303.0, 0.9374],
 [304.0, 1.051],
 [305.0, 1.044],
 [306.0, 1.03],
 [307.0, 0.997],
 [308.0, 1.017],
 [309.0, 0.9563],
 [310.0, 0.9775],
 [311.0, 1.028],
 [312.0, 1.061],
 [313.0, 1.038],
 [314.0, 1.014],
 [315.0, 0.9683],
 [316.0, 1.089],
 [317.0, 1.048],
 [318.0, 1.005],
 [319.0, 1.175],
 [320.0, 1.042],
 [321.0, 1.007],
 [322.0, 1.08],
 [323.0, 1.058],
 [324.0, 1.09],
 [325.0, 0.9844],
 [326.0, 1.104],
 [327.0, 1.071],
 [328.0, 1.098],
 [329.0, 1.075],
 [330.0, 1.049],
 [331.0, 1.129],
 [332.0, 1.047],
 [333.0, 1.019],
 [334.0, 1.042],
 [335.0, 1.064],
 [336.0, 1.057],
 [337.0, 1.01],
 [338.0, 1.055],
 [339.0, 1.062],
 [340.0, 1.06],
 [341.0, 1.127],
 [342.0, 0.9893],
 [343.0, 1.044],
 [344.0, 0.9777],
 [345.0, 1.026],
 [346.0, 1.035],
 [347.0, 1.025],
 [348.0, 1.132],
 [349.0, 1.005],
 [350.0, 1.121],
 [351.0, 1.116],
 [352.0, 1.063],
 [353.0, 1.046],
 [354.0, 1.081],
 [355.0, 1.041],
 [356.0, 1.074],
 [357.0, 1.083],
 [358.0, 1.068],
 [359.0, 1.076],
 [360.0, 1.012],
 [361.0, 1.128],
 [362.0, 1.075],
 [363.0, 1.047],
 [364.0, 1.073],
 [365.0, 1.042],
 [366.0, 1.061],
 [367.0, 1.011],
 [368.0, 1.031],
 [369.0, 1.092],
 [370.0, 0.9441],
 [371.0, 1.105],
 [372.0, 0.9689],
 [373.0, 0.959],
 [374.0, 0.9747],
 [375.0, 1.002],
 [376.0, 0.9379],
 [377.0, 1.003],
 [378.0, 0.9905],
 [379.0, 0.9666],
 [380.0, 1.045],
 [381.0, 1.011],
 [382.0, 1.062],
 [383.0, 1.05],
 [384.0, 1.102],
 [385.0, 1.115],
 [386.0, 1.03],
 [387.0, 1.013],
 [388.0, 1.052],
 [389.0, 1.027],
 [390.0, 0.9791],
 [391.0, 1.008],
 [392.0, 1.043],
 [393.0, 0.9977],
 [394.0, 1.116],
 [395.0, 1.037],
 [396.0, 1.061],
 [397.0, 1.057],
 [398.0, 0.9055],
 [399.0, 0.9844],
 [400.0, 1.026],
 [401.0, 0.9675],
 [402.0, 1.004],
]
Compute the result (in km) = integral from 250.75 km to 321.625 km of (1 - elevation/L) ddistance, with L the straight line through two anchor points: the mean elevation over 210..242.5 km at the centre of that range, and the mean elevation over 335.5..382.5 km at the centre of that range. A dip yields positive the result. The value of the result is 3.2 km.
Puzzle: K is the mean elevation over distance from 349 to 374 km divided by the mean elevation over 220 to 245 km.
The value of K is 1.04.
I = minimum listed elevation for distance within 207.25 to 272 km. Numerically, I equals 0.8931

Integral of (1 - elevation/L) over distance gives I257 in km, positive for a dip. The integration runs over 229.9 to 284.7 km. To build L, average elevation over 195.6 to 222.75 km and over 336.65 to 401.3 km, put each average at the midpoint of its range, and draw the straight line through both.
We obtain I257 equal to 2.7 km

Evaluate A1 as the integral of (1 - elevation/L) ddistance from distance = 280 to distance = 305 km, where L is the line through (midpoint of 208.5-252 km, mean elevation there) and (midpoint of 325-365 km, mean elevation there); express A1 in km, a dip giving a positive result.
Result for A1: 1.8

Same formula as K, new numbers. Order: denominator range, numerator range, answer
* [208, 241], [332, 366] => 1.03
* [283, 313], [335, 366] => 1.09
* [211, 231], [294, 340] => 1.00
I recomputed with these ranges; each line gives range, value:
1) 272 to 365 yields 0.881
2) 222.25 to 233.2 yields 0.9709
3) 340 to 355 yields 0.9777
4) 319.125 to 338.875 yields 0.9844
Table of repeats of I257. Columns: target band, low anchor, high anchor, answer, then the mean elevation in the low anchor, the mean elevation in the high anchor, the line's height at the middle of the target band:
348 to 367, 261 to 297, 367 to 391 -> -1.1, 0.965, 1.02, 1.01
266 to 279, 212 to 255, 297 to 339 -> 0.6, 1.01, 1.03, 1.02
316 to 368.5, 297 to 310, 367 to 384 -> -3.0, 0.991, 1.01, 1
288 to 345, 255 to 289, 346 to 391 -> -0.7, 0.978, 1.04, 1.01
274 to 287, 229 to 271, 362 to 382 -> 0.3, 0.995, 1.02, 1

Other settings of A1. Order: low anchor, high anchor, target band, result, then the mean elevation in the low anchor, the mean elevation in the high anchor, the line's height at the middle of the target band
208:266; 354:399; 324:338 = -0.46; 1.01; 1.03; 1.02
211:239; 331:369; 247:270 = 1.22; 1.03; 1.06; 1.04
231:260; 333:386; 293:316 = 0.67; 1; 1.04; 1.02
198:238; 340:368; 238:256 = 0.88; 1.03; 1.06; 1.04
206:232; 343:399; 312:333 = -0.53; 1.02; 1.04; 1.03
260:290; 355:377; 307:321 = -0.46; 0.968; 1.04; 0.997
